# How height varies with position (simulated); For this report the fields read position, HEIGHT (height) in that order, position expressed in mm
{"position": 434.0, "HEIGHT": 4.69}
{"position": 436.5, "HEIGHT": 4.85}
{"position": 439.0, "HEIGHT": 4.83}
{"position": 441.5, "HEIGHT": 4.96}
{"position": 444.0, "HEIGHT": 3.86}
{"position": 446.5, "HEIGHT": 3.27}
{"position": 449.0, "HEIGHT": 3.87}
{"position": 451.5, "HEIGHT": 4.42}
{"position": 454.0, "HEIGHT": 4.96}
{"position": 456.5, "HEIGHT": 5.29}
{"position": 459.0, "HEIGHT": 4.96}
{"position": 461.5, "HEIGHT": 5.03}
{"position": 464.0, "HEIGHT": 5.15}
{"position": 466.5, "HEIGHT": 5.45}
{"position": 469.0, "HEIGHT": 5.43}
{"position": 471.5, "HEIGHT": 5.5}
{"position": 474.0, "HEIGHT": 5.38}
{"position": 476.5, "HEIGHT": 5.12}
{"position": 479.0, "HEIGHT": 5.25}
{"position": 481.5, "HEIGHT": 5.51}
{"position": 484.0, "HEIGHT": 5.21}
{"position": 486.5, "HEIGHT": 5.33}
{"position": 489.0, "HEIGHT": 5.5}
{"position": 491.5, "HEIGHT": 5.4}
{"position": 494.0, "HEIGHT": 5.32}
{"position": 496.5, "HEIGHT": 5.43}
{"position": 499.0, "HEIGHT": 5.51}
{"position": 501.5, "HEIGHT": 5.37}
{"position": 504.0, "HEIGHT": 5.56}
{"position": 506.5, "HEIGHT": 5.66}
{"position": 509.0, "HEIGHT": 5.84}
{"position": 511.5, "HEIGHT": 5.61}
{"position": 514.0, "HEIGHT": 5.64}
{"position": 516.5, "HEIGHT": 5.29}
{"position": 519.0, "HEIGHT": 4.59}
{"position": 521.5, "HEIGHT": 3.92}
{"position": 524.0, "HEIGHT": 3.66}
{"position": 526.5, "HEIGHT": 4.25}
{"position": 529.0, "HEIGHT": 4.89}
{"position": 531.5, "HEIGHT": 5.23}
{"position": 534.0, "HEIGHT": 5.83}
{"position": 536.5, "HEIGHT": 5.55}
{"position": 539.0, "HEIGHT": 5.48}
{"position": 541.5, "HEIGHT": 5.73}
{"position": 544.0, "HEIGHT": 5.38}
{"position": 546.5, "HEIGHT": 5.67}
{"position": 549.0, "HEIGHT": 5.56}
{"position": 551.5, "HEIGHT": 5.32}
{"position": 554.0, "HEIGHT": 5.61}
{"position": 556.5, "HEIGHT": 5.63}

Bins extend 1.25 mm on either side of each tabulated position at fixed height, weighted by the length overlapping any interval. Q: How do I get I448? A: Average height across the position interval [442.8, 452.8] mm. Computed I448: 3.86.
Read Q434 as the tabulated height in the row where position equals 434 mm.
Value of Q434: 4.69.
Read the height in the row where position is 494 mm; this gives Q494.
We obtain 5.32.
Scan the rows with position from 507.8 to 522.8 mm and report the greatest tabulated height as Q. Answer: 5.84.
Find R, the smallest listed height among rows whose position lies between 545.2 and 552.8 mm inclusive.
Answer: 5.32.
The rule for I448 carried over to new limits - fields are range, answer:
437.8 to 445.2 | 4.55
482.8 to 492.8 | 5.36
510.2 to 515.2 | 5.63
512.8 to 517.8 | 5.45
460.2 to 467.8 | 5.21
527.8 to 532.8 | 5.07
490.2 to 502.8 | 5.41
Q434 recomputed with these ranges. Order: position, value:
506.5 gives 5.66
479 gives 5.25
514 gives 5.64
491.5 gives 5.4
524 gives 3.66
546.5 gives 5.67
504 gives 5.56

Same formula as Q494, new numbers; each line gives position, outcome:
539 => 5.48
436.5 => 4.85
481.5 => 5.51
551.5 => 5.32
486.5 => 5.33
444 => 3.86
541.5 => 5.73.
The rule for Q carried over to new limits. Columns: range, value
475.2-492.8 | 5.51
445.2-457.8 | 5.29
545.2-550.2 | 5.67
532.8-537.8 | 5.83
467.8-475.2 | 5.5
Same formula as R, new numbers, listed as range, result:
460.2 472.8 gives 5.03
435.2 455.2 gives 3.27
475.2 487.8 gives 5.12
